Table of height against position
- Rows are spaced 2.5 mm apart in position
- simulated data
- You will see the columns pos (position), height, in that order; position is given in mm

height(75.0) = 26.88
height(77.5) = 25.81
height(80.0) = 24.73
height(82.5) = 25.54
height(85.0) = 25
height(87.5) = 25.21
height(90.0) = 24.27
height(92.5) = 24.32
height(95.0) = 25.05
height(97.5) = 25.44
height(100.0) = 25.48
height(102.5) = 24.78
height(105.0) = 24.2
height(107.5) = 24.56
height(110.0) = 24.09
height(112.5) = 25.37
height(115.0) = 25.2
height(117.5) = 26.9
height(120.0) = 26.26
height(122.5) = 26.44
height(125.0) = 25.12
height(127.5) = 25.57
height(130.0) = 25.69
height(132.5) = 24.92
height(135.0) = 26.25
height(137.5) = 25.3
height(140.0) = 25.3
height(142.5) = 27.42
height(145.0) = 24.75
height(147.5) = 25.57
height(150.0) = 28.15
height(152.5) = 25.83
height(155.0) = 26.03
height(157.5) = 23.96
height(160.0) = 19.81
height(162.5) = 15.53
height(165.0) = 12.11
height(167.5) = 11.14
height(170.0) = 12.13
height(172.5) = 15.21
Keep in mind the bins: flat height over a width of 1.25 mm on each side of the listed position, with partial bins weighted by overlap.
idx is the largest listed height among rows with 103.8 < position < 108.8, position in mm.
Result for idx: 24.56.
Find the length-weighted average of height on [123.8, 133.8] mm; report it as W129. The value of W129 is 25.3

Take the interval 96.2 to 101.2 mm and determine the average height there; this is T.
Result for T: 25.5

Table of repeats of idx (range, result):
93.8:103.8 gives 25.48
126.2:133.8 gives 25.69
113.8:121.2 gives 26.9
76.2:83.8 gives 25.81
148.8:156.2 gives 28.15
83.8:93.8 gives 25.21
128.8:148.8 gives 27.42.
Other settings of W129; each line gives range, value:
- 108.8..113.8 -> 24.7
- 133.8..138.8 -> 25.8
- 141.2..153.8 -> 26.3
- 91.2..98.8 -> 24.9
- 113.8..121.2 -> 26.1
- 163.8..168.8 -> 11.6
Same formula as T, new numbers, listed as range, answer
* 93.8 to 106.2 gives 25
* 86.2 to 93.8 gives 24.6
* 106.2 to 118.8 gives 25.2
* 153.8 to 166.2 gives 19.5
